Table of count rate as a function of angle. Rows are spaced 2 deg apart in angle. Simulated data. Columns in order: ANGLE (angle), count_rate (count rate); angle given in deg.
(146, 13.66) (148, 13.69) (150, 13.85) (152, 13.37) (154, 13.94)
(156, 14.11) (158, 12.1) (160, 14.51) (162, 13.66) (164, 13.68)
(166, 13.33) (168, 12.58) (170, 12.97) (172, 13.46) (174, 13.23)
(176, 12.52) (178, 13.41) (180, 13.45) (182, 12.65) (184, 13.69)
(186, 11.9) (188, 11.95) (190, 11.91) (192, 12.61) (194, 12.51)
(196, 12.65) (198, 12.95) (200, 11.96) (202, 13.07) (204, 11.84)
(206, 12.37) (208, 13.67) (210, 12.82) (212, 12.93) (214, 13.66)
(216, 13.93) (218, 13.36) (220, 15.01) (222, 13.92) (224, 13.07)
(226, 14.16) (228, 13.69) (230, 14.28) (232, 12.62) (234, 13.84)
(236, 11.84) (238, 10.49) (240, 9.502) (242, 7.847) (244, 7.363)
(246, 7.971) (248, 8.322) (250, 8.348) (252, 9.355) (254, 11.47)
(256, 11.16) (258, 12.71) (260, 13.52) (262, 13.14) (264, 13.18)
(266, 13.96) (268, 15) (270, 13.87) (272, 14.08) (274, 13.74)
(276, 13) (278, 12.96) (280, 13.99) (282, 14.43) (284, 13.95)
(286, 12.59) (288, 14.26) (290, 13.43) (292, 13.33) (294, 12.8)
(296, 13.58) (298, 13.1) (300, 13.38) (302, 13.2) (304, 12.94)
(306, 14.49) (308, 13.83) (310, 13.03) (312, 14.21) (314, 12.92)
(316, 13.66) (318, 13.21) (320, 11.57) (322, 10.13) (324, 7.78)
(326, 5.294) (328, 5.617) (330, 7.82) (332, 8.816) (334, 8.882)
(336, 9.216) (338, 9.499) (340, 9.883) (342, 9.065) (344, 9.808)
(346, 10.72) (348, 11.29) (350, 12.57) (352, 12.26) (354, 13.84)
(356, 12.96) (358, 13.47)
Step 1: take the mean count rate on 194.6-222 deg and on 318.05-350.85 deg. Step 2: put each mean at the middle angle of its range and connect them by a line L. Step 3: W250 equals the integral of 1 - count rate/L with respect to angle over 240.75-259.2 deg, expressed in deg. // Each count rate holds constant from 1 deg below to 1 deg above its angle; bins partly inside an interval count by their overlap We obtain 3.7 deg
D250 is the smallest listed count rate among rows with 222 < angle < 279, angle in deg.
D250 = 7.363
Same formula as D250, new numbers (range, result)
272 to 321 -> 11.57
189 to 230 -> 11.84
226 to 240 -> 9.502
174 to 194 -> 11.9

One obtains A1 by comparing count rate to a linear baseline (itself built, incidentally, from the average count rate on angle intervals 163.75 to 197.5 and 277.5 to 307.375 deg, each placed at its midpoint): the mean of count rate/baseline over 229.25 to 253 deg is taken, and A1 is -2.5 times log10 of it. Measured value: 0.29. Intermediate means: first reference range 12.8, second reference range 13.5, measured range 10.1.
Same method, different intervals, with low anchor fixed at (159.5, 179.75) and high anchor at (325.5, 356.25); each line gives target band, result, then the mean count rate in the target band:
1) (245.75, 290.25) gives -0.120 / 12.6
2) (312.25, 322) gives -0.222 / 12.7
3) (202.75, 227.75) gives -0.086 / 13.4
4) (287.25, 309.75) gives -0.249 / 13.5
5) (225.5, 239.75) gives -0.063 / 12.8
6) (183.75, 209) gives 0.022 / 12.5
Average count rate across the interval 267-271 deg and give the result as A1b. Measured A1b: 14.4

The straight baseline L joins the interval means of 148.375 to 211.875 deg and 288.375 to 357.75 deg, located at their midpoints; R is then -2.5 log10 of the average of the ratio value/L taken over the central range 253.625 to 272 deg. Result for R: -0.10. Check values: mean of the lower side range 13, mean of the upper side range 11.5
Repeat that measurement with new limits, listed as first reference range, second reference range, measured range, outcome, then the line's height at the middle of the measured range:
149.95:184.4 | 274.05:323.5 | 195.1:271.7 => 0.09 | 13.3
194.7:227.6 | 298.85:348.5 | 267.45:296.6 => -0.17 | 11.7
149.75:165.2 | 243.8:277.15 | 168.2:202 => 0.04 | 13.2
